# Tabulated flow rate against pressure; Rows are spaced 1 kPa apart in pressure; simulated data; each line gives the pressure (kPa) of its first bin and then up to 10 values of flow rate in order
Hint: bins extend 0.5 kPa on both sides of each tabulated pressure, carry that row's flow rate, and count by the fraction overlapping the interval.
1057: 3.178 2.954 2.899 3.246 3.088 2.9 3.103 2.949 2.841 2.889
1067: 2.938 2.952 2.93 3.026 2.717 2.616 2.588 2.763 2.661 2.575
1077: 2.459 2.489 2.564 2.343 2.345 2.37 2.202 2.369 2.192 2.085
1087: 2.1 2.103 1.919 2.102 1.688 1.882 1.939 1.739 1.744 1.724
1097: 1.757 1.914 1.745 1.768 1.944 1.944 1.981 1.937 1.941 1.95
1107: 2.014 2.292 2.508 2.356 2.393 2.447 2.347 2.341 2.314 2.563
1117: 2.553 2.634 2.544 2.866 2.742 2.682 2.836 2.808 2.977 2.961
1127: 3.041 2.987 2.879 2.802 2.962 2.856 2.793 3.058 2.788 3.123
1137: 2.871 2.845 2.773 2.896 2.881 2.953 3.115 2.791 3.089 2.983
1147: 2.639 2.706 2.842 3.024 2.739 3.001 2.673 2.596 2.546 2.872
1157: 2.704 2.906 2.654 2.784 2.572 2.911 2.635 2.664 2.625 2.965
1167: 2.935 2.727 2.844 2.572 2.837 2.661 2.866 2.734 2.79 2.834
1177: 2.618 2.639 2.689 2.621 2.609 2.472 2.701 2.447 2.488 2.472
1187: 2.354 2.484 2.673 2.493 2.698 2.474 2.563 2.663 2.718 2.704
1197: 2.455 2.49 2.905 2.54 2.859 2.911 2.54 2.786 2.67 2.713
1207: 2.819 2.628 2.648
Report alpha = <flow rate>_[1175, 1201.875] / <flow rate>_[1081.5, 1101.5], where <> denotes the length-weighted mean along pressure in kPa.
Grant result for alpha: 1.33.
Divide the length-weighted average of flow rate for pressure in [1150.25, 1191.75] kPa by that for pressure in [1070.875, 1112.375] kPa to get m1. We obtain 1.24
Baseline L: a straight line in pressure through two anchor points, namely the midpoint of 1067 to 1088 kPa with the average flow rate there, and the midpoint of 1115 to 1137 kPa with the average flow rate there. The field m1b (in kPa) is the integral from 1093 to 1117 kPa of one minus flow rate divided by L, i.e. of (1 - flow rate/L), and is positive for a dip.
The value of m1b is 5.5 kPa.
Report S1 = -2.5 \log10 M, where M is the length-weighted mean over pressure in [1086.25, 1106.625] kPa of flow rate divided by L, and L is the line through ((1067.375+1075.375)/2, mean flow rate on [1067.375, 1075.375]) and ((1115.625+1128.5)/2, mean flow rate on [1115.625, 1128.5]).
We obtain 0.42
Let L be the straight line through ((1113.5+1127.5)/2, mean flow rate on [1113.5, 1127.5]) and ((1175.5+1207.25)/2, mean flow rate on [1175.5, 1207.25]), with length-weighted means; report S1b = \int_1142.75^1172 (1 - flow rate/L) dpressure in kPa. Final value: -1.34 kPa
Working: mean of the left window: 2.7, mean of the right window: 2.63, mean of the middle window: 2.79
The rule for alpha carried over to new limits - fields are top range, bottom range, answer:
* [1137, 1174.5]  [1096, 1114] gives 1.35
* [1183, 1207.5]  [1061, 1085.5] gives 0.98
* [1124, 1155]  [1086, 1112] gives 1.45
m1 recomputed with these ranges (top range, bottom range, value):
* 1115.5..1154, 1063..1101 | 1.22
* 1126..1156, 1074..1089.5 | 1.23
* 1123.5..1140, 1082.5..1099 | 1.48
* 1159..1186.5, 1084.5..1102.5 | 1.41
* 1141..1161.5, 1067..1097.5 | 1.22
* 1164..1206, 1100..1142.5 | 1.03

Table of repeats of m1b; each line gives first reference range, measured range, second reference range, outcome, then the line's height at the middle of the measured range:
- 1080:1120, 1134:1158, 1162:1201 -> -4.21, 2.43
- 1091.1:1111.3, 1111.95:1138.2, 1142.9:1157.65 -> -4.30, 2.38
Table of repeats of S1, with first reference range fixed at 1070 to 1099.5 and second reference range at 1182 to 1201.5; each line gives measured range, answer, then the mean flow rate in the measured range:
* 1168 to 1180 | -0.086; 2.73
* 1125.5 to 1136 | -0.227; 2.92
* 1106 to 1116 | -0.011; 2.33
